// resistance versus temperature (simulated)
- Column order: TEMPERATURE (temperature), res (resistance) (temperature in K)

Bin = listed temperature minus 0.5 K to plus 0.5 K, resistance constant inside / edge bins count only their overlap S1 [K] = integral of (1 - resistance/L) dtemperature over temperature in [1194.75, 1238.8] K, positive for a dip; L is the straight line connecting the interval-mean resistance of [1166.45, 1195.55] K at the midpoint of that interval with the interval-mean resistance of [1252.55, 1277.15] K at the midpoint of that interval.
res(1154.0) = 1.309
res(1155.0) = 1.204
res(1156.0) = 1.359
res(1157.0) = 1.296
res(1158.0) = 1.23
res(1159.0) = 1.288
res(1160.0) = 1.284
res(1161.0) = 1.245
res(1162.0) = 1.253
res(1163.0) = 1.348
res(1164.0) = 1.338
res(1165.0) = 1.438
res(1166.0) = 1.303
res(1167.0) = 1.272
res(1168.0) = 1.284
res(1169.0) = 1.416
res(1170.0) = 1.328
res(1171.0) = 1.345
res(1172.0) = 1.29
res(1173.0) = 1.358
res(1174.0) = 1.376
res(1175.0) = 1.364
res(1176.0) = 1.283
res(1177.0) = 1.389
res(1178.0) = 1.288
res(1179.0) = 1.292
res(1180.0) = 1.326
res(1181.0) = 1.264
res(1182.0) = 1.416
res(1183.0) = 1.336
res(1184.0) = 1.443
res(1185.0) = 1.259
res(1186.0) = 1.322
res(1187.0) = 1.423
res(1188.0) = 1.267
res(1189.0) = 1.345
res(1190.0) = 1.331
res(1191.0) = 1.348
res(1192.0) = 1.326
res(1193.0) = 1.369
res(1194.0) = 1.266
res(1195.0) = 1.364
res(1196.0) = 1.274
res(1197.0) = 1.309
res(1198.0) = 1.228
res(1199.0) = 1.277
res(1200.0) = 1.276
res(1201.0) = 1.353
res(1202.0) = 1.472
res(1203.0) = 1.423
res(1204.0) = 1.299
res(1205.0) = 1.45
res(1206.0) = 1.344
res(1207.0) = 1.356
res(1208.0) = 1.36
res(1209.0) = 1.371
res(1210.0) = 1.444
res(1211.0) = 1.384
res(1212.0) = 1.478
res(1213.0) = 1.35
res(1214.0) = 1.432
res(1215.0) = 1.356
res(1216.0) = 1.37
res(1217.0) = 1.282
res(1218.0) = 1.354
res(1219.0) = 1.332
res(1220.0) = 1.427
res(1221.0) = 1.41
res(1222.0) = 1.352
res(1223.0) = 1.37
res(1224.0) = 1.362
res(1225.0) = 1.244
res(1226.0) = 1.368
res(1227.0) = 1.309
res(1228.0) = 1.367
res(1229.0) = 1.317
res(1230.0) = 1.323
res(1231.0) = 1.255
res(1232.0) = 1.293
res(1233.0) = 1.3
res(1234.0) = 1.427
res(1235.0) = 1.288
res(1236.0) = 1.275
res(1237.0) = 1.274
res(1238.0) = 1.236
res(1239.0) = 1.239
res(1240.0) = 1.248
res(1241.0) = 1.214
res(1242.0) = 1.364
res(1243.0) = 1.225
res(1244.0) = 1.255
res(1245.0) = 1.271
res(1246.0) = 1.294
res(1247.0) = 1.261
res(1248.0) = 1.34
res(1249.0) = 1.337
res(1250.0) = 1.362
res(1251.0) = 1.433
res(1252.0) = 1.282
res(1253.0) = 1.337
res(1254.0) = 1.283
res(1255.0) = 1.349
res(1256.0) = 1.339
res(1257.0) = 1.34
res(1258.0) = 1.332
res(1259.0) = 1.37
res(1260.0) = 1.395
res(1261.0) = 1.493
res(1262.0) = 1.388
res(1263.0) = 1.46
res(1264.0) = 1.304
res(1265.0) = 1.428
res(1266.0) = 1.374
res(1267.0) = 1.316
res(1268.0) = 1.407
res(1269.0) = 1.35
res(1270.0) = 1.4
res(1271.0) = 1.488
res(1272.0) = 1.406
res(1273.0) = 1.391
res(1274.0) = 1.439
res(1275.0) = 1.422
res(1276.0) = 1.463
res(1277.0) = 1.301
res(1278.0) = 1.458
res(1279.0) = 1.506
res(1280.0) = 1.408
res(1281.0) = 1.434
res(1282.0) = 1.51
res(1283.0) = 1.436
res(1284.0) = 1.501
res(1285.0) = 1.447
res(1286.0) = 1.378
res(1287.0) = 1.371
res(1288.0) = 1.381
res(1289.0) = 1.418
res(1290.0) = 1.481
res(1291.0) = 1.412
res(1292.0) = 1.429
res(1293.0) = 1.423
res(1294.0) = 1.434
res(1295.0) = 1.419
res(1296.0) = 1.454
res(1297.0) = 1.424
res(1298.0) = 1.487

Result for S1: 0.4 K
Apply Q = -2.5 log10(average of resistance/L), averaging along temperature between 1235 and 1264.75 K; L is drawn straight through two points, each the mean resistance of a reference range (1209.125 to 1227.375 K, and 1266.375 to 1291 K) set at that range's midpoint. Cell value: 0.06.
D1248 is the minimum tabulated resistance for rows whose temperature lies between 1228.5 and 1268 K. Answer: 1.214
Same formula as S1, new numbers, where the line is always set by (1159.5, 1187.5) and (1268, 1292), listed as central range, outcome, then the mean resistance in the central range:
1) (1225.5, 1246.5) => 1.43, 1.29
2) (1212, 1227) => 0.13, 1.36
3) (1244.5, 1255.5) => 0.60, 1.32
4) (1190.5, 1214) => 0.04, 1.35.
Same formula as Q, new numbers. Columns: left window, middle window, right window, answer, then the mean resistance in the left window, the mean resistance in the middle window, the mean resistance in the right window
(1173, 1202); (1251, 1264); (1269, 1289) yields 0.03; 1.33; 1.36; 1.43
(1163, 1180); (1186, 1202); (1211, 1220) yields 0.03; 1.34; 1.32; 1.37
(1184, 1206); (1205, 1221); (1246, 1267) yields -0.03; 1.34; 1.38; 1.36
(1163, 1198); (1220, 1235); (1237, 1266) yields -0.01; 1.33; 1.34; 1.33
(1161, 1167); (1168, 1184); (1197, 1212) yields 0.00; 1.32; 1.34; 1.36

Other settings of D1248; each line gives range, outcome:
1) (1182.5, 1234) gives 1.228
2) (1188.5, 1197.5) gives 1.266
